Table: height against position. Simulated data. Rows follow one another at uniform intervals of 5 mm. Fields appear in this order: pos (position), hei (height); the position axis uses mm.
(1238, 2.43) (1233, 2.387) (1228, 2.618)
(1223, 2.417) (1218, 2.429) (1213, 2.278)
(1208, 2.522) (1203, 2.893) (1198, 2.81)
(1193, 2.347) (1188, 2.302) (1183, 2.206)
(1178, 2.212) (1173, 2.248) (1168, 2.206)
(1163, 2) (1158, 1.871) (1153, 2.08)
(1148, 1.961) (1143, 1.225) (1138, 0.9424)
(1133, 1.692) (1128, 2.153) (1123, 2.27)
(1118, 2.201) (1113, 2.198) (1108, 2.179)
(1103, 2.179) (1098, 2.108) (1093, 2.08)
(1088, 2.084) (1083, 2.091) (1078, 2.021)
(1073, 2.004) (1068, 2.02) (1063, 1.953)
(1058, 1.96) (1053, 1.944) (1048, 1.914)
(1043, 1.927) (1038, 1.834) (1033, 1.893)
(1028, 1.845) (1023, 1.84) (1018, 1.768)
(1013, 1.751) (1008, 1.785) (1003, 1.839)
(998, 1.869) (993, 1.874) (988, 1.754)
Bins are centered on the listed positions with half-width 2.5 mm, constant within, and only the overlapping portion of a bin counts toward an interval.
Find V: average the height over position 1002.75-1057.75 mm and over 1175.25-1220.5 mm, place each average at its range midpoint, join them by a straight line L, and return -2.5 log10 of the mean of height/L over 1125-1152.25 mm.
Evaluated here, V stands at 0.34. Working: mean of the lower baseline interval 1.85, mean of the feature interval 1.64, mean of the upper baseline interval 2.44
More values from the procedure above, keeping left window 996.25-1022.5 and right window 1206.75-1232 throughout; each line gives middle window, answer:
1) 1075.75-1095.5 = -0.018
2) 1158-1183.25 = 0.076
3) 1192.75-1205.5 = -0.152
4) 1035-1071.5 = 0.000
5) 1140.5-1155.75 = 0.259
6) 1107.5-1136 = 0.028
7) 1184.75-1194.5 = 0.019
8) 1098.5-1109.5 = -0.038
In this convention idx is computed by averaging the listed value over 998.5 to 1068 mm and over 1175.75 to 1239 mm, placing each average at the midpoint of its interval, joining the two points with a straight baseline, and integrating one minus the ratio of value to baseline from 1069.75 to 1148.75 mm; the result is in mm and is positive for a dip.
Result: 5.7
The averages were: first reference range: 1.87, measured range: 1.96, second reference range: 2.45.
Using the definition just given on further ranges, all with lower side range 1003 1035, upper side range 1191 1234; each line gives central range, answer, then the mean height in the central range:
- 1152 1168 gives 2.2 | 2.01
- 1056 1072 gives 0.0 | 1.98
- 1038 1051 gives 0.0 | 1.9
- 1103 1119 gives -0.3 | 2.19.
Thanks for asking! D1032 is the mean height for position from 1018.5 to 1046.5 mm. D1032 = 1.86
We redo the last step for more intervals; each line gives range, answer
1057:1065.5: 1.96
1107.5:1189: 1.99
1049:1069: 1.96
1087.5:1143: 1.97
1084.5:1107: 2.12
